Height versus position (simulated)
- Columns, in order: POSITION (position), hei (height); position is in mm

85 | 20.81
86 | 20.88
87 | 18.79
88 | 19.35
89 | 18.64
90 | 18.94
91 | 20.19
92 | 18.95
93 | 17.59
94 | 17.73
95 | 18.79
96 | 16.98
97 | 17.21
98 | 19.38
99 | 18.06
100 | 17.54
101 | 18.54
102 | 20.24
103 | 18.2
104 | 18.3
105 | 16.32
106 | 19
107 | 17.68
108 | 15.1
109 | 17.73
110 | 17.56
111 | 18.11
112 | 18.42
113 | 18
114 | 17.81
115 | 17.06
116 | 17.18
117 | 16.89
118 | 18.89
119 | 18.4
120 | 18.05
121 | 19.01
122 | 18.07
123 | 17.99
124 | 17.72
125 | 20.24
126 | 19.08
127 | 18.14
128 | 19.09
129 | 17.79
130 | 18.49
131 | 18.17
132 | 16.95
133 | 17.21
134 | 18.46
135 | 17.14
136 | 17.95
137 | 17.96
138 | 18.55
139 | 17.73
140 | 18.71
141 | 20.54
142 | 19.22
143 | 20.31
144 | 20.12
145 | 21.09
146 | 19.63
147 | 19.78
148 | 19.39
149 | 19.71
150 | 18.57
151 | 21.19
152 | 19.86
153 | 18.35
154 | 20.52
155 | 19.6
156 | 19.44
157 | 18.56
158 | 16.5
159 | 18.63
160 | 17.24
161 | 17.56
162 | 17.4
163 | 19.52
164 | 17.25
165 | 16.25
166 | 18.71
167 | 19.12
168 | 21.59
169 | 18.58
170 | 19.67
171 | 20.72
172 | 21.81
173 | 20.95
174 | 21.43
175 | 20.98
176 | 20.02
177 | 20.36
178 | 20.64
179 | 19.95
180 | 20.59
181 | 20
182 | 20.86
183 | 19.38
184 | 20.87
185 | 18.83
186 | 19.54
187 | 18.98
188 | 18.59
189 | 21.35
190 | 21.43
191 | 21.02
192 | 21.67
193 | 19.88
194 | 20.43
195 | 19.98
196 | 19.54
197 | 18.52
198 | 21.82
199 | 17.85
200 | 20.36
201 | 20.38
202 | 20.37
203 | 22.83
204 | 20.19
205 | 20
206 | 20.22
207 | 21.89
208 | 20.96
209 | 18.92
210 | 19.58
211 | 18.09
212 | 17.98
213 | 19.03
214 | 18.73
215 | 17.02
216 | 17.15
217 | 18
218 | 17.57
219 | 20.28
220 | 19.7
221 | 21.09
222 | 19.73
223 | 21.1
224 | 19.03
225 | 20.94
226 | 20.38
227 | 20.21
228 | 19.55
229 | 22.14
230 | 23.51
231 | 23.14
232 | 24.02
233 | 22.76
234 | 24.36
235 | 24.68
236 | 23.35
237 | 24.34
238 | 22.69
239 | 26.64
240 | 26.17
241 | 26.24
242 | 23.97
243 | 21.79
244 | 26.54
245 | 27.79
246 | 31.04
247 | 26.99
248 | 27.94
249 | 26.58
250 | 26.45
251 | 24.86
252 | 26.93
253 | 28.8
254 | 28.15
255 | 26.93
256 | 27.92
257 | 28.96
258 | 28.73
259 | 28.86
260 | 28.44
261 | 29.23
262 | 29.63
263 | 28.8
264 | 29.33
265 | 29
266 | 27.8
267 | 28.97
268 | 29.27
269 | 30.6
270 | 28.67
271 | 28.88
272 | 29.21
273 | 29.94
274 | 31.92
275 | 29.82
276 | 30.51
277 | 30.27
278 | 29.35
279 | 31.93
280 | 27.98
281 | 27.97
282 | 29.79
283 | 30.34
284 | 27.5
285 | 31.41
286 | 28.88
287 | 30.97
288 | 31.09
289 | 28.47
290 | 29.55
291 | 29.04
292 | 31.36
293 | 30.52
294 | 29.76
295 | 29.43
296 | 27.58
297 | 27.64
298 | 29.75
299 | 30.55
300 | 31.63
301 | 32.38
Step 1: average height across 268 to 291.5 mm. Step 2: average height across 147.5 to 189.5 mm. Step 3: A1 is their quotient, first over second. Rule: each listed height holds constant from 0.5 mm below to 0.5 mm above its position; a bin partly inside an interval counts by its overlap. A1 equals 1.52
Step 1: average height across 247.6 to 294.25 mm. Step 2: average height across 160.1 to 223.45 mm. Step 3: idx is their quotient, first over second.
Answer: 1.5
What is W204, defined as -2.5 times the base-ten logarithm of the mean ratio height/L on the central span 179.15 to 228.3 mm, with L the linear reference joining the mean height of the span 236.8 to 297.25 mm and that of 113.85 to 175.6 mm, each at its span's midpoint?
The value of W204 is 0.18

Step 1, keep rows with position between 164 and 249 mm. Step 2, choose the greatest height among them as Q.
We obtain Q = 31.04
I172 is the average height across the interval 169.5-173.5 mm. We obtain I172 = 20.8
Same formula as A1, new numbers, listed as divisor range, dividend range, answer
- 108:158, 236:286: 1.51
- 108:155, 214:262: 1.30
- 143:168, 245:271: 1.49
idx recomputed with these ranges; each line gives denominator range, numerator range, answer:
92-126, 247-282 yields 1.60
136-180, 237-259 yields 1.38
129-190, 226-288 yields 1.42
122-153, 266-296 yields 1.57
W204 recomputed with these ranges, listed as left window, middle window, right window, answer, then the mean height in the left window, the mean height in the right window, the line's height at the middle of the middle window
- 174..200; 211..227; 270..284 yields 0.22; 20.2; 29.7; 23.6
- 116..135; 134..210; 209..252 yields 0.02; 18.2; 22.5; 20.1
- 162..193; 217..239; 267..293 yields 0.15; 20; 29.8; 24.8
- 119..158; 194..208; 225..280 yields 0.15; 18.9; 26.9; 23.3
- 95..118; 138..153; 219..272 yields 0.02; 17.8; 25.6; 20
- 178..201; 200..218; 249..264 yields 0.15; 20.1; 28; 22.4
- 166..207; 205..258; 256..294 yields 0.10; 20.3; 29.5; 25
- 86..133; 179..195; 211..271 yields 0.09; 18.2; 24.6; 22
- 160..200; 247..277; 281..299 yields -0.06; 19.8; 29.6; 27.1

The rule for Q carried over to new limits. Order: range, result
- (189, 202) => 21.82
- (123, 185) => 21.81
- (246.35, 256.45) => 28.8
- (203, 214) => 22.83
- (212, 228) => 21.1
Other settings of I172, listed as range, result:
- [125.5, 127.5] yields 18.6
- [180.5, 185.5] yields 20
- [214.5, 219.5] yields 18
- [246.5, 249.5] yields 27.2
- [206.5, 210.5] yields 20.3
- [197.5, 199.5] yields 19.8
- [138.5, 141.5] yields 19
